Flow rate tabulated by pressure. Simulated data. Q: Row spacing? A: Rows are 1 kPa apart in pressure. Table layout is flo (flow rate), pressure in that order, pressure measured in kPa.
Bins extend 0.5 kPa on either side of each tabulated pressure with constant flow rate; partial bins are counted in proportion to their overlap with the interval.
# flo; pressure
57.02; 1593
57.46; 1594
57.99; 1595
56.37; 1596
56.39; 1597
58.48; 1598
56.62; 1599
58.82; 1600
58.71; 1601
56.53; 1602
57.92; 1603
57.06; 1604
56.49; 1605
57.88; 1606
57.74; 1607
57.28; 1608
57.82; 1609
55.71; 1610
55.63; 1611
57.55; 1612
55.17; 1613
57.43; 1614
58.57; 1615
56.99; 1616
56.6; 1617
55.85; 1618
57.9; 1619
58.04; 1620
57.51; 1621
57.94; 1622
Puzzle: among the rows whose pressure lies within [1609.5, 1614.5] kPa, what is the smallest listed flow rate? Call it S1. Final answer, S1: 55.17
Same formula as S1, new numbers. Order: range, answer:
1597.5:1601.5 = 56.62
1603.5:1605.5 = 56.49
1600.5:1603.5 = 56.53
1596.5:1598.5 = 56.39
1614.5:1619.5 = 55.85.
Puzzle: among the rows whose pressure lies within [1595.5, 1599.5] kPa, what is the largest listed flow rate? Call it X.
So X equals 58.48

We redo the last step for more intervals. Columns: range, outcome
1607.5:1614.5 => 57.82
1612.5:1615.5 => 58.57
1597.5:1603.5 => 58.82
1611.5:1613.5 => 57.55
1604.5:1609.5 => 57.88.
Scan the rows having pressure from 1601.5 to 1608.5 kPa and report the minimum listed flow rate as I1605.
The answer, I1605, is 56.49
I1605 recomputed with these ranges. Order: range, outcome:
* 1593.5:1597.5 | 56.37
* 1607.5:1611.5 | 55.63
